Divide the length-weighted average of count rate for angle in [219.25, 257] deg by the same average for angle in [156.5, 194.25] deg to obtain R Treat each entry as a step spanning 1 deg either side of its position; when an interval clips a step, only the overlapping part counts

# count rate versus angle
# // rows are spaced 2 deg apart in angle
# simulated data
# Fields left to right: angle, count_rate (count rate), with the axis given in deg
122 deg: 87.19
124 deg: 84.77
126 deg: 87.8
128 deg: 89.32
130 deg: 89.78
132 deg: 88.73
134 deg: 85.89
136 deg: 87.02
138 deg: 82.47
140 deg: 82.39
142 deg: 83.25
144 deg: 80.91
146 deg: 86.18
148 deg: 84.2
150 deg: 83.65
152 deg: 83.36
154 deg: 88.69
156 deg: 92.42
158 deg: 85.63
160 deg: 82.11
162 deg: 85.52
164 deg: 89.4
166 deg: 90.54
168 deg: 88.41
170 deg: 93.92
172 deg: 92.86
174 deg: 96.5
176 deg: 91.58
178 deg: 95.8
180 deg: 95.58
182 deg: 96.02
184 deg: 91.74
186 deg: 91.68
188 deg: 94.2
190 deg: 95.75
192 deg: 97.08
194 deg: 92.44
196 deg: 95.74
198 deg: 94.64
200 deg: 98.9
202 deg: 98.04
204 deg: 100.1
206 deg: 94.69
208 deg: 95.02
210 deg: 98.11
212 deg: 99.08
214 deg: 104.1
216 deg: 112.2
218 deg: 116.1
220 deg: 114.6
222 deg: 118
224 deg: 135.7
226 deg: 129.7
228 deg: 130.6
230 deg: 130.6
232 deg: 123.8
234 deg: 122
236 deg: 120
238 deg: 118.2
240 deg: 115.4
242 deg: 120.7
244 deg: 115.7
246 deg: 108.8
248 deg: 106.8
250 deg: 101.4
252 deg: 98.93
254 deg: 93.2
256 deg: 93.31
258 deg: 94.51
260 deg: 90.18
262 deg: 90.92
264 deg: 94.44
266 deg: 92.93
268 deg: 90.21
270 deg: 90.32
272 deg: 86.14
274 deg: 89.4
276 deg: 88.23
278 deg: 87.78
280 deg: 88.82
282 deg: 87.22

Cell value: 1.26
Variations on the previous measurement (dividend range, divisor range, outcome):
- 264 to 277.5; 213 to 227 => 0.76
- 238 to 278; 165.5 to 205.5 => 1.04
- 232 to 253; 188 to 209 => 1.18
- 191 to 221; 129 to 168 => 1.17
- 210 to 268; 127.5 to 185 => 1.24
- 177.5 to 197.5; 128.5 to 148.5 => 1.11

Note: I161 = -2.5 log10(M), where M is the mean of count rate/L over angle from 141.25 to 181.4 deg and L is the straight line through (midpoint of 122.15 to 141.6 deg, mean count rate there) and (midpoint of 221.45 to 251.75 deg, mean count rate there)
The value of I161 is 0.08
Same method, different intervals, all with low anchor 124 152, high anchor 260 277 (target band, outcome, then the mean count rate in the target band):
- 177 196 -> -0.087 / 94.5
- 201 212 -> -0.110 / 97.4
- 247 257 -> -0.104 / 98.7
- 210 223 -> -0.235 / 110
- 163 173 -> -0.055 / 91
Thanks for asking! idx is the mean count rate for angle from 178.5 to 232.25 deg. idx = 105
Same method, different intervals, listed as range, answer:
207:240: 117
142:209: 91.5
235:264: 105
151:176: 89.2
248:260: 96.6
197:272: 107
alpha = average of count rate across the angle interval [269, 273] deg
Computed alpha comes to 88.2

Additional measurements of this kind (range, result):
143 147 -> 83.5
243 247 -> 112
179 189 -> 93.8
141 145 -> 82.1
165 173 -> 91.4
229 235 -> 125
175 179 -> 93.7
